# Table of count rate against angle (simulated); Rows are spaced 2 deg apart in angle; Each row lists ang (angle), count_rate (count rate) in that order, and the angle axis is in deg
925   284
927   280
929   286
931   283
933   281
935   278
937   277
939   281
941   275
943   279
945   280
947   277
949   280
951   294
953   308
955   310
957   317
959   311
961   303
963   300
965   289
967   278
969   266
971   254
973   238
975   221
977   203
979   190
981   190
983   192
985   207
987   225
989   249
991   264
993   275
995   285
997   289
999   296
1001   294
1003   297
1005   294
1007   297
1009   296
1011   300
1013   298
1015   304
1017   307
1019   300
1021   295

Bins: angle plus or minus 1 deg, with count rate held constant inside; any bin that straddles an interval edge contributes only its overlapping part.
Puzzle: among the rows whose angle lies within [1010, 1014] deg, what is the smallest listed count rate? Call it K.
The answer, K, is 298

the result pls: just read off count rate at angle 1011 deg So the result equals 300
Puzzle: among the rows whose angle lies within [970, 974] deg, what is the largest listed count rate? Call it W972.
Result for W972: 254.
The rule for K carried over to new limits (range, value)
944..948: 277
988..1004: 249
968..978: 203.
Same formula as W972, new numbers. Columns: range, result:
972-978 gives 238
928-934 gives 286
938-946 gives 281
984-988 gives 225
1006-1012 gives 300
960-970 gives 303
